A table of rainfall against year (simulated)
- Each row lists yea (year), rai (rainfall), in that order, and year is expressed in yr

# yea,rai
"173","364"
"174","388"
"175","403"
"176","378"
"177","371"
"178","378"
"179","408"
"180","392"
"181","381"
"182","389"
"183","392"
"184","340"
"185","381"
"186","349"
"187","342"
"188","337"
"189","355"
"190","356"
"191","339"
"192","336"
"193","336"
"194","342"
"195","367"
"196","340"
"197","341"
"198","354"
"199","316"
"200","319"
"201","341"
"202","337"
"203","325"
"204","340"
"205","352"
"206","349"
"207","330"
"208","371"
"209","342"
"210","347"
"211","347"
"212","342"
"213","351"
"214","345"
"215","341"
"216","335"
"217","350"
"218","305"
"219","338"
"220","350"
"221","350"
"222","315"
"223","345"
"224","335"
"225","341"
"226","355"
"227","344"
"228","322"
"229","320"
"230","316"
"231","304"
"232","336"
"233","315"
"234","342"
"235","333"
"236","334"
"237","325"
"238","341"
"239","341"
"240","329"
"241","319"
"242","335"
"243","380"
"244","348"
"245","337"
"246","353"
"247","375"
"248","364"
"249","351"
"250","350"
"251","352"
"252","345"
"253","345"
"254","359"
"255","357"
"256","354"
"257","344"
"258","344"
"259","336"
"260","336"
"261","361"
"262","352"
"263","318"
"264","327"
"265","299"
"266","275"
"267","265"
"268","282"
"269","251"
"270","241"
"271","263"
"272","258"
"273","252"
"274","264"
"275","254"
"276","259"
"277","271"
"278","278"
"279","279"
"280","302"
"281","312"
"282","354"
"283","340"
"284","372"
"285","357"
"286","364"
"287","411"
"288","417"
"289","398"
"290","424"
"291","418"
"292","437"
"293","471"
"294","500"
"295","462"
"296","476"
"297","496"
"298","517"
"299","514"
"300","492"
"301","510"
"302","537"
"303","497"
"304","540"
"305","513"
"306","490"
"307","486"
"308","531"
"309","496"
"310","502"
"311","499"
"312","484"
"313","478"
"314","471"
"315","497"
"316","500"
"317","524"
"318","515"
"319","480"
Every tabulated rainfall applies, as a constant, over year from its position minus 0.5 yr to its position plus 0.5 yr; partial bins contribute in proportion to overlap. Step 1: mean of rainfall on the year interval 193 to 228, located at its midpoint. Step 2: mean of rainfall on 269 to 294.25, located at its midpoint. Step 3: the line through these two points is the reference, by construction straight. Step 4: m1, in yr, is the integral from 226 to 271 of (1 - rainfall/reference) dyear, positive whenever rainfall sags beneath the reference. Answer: 1.1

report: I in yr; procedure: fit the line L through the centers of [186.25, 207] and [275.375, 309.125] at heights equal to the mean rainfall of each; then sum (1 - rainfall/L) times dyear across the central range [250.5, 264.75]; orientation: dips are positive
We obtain 1.8 yr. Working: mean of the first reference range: 341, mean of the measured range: 344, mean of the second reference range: 426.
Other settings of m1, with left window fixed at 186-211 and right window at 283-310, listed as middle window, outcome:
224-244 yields 2.7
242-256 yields 1.8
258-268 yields 2.5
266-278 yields 4.8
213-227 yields 1.1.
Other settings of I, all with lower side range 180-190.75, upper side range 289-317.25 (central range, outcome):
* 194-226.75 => 4.07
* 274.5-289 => 4.29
